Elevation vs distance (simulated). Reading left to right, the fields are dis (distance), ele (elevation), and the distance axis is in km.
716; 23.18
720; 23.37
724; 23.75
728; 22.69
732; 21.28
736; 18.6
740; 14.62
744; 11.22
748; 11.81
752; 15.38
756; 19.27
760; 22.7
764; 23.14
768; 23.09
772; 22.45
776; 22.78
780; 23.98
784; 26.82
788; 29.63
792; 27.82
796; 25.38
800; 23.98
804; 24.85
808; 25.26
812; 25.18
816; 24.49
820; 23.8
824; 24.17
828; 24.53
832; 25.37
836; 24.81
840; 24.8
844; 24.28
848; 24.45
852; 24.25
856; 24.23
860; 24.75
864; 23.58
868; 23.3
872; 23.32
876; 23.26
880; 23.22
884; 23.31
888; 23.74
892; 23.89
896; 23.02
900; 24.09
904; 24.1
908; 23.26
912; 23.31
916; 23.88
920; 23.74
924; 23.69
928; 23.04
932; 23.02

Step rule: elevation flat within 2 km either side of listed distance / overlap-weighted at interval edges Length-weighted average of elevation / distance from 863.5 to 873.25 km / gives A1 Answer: 23.4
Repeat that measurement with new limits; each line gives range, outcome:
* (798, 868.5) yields 24.5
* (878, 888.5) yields 23.4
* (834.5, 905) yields 23.9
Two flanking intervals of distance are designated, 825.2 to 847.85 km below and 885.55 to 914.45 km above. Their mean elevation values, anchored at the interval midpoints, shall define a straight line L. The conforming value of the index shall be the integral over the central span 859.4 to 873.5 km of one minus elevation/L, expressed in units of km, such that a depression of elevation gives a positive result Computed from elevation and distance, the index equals 0.3 km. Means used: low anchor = 24.7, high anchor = 23.6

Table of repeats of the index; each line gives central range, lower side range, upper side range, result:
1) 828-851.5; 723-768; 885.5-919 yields -3.3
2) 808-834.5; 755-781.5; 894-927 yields -1.9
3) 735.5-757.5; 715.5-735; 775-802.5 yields 8.2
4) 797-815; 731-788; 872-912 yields -3.0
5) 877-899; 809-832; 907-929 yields 0.3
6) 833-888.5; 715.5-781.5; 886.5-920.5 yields -3.2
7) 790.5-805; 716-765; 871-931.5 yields -3.4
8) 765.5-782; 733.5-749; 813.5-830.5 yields -4.2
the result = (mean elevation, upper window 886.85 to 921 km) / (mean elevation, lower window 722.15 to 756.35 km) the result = 1.4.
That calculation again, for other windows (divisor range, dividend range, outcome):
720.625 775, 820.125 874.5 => 1.25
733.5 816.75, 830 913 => 1.09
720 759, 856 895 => 1.31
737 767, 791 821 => 1.46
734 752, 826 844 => 1.75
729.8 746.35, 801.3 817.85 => 1.52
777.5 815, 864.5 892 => 0.91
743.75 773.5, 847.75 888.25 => 1.25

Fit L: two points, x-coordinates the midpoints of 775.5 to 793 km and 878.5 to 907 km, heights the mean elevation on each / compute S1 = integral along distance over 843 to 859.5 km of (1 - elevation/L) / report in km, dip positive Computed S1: 0.2 km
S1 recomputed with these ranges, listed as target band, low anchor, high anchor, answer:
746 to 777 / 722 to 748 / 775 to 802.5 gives 3.0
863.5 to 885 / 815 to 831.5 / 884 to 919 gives 0.5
